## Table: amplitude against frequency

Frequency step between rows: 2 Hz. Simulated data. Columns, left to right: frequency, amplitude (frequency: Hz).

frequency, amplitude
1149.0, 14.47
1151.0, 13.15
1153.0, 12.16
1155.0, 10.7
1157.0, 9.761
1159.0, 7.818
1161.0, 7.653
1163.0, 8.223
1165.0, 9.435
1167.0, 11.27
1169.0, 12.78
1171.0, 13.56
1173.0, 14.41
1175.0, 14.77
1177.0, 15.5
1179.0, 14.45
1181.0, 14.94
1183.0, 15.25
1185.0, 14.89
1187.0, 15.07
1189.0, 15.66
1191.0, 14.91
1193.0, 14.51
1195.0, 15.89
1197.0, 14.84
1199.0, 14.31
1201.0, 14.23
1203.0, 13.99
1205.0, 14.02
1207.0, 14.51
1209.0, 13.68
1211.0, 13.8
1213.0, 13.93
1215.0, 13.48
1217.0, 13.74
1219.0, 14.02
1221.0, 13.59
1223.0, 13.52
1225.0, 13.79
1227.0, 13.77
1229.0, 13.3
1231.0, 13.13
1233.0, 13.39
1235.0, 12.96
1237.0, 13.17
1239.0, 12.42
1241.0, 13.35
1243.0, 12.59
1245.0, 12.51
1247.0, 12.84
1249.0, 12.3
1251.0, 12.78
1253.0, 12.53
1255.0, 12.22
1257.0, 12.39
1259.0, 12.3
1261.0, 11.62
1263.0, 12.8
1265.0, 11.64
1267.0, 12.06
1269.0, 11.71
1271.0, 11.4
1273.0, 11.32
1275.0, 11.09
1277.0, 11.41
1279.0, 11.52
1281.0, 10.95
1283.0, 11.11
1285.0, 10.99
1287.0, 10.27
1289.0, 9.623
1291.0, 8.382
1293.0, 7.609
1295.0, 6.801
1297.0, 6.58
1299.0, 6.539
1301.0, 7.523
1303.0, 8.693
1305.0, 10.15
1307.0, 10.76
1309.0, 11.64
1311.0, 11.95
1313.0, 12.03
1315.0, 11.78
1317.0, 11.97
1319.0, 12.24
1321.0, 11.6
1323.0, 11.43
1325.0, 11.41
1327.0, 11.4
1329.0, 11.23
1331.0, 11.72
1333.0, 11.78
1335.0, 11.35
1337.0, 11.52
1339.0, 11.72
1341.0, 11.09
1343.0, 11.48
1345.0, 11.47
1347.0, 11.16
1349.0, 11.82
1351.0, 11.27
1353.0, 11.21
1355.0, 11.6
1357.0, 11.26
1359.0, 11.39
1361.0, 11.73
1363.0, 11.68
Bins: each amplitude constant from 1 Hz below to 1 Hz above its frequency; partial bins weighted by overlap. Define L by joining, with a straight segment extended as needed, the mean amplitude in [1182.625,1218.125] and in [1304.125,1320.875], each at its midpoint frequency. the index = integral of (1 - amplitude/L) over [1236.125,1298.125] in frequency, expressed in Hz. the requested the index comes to 7.3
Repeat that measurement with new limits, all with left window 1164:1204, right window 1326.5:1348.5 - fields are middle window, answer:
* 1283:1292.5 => 1.9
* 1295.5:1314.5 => 3.9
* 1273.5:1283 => 1.0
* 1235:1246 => 0.3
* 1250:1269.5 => 1.0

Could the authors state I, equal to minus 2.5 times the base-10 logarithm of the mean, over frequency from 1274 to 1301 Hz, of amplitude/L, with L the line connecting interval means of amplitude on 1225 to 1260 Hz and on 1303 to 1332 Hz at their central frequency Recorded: 0.27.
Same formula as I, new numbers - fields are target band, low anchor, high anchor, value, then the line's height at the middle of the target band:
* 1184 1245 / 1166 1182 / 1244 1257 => -0.06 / 13.2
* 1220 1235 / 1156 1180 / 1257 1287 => -0.16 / 11.6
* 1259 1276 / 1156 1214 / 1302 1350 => 0.04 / 12.2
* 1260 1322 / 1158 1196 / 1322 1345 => 0.14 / 11.9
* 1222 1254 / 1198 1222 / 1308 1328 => 0.03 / 13.4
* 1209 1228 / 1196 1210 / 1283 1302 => -0.04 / 13.2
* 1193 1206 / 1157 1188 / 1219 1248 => -0.13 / 12.8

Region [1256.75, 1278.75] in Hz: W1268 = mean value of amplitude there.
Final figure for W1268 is 11.8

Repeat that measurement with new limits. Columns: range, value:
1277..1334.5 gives 10.4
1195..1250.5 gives 13.6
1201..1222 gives 13.9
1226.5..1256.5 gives 12.9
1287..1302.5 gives 7.79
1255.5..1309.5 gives 10.3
